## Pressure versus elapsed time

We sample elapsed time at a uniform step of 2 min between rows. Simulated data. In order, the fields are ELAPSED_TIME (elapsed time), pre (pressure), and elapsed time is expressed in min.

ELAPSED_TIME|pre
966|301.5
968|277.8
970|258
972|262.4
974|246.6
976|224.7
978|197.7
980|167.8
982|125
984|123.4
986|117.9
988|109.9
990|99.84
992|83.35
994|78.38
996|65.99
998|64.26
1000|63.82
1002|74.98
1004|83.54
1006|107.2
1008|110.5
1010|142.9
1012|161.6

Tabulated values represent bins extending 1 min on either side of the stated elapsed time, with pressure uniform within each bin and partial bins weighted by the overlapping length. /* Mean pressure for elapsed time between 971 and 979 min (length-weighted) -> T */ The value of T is 233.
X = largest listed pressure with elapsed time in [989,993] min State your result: 99.84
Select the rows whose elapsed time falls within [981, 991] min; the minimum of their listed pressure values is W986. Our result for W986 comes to 99.84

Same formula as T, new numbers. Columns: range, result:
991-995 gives 80.9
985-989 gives 114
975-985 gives 168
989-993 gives 91.6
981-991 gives 115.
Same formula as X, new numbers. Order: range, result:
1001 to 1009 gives 110.5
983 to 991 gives 123.4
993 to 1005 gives 83.54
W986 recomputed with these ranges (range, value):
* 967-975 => 246.6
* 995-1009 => 63.82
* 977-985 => 123.4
